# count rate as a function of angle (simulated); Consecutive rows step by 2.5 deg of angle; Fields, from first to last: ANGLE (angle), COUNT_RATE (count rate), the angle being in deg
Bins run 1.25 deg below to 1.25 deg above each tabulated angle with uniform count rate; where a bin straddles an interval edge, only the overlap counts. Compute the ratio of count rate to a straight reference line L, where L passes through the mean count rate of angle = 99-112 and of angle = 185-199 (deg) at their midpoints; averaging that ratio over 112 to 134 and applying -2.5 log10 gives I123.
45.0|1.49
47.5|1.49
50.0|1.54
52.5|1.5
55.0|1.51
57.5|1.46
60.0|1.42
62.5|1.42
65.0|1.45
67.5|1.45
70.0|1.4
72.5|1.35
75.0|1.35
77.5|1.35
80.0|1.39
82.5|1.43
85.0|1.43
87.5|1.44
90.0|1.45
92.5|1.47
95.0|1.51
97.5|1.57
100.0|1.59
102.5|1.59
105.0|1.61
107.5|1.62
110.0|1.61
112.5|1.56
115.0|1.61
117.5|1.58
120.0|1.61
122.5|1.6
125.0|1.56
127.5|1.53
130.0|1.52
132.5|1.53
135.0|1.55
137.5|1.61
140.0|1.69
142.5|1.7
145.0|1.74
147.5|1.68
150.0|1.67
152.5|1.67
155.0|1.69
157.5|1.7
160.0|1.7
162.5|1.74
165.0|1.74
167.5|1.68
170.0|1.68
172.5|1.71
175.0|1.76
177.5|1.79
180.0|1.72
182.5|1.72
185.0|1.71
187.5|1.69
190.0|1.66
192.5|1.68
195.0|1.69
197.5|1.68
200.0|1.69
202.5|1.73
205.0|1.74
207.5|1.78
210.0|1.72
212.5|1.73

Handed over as 0.03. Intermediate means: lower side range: 1.6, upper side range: 1.68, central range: 1.57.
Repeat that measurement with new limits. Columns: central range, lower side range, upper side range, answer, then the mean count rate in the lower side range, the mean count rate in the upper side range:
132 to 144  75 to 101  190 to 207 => -0.04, 1.46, 1.7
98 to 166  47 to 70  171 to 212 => -0.02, 1.47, 1.72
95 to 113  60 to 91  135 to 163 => -0.05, 1.41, 1.68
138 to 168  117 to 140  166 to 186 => -0.03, 1.57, 1.72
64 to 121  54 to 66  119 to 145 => 0.02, 1.45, 1.6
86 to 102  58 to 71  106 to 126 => 0.01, 1.43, 1.59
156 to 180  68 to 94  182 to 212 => -0.06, 1.41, 1.71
